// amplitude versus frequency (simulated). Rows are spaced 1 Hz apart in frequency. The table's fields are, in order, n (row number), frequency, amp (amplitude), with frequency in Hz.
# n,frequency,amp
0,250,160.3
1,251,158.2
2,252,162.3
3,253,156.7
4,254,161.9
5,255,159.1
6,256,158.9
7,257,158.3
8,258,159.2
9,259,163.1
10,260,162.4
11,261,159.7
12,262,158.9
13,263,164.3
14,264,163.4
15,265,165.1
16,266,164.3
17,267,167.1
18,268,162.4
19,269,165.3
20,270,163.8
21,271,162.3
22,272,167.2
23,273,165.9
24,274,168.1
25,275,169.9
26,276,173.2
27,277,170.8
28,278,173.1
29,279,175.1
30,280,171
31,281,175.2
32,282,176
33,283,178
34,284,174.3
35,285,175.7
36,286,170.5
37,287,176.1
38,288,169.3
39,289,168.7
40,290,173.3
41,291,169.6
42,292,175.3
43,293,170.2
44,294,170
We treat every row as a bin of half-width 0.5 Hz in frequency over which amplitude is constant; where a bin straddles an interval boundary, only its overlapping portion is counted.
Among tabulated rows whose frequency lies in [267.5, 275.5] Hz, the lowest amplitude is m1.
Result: 162.3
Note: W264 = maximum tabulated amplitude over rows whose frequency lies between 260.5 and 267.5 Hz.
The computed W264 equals 167.1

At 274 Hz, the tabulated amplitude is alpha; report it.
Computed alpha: 168.1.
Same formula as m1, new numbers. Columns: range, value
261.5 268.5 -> 158.9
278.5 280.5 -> 171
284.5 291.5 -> 168.7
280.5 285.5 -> 174.3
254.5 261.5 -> 158.3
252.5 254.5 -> 156.7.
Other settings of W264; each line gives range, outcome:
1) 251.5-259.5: 163.1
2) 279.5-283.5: 178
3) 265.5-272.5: 167.2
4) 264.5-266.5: 165.1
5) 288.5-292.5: 175.3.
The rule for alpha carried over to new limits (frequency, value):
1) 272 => 167.2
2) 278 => 173.1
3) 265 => 165.1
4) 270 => 163.8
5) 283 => 178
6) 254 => 161.9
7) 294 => 170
